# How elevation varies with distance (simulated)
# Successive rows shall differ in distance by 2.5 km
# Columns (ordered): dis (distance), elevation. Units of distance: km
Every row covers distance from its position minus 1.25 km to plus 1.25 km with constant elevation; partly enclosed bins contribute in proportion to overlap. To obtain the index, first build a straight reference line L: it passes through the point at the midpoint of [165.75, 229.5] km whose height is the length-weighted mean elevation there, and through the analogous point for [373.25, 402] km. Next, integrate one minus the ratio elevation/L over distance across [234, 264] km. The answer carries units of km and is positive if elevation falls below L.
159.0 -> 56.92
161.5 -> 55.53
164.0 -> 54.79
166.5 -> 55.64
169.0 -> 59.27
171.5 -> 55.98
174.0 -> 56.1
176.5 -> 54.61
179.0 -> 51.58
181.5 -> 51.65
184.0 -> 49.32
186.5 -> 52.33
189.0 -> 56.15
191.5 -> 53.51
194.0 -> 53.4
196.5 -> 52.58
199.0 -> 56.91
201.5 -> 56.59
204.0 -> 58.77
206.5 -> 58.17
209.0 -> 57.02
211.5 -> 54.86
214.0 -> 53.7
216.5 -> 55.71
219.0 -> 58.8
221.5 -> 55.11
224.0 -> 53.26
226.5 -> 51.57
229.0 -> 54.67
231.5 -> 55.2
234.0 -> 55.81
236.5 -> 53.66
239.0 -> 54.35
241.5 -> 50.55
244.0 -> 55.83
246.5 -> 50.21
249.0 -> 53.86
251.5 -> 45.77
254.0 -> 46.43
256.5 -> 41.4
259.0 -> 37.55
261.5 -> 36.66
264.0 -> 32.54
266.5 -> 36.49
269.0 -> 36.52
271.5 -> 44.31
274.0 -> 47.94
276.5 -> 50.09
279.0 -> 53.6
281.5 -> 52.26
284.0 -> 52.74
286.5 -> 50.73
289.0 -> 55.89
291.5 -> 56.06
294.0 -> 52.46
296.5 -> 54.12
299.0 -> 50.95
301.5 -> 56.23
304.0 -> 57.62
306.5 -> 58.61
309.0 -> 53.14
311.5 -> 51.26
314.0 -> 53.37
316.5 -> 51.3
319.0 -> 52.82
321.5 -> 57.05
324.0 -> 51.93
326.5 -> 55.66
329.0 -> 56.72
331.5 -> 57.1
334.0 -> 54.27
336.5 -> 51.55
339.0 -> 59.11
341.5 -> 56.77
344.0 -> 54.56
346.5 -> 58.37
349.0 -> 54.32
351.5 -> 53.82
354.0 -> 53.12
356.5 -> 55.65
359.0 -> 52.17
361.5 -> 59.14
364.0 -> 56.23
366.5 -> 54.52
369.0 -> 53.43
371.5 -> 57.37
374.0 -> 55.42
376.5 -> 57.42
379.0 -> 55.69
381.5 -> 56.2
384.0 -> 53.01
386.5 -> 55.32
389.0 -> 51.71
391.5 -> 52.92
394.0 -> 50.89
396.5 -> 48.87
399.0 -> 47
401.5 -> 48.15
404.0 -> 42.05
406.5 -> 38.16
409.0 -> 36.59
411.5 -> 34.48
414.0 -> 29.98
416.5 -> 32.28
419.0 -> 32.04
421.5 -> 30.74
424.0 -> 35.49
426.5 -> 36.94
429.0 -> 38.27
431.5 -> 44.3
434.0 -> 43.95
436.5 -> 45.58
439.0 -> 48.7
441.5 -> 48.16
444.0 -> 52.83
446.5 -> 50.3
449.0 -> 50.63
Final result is 3.8 km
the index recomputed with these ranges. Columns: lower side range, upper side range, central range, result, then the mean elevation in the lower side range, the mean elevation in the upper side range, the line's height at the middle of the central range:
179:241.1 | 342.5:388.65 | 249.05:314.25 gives 7.41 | 54.6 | 55.3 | 54.9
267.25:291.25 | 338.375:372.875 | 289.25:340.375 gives -2.33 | 49.4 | 55.5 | 52.2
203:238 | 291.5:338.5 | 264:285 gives 3.44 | 55.4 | 54.4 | 54.8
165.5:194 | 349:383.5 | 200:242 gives -0.66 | 54.1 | 55.3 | 54.4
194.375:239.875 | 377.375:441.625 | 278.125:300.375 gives -0.97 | 55.3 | 43.8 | 51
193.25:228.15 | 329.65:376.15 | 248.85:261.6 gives 2.78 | 55.5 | 55.4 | 55.5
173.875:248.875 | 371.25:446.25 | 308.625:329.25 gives -1.74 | 54.4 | 45.3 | 49.4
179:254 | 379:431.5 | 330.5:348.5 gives -3.52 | 53.9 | 42.9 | 46.8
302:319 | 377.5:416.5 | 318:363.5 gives -3.40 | 54.2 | 46.3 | 51.5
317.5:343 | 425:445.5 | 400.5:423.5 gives 5.50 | 55.3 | 44.8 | 47.1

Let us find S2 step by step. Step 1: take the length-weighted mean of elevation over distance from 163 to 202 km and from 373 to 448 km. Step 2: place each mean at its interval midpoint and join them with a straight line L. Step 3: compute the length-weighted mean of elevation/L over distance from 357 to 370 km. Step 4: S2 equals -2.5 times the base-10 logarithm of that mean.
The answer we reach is -0.17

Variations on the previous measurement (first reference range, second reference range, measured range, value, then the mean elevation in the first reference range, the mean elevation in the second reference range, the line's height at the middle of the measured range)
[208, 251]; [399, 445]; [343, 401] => -0.232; 54.2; 40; 43.7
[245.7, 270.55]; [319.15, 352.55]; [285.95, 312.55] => -0.116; 41.6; 55.4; 48.9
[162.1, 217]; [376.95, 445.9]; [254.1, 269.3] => 0.341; 54.9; 44.3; 51.5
